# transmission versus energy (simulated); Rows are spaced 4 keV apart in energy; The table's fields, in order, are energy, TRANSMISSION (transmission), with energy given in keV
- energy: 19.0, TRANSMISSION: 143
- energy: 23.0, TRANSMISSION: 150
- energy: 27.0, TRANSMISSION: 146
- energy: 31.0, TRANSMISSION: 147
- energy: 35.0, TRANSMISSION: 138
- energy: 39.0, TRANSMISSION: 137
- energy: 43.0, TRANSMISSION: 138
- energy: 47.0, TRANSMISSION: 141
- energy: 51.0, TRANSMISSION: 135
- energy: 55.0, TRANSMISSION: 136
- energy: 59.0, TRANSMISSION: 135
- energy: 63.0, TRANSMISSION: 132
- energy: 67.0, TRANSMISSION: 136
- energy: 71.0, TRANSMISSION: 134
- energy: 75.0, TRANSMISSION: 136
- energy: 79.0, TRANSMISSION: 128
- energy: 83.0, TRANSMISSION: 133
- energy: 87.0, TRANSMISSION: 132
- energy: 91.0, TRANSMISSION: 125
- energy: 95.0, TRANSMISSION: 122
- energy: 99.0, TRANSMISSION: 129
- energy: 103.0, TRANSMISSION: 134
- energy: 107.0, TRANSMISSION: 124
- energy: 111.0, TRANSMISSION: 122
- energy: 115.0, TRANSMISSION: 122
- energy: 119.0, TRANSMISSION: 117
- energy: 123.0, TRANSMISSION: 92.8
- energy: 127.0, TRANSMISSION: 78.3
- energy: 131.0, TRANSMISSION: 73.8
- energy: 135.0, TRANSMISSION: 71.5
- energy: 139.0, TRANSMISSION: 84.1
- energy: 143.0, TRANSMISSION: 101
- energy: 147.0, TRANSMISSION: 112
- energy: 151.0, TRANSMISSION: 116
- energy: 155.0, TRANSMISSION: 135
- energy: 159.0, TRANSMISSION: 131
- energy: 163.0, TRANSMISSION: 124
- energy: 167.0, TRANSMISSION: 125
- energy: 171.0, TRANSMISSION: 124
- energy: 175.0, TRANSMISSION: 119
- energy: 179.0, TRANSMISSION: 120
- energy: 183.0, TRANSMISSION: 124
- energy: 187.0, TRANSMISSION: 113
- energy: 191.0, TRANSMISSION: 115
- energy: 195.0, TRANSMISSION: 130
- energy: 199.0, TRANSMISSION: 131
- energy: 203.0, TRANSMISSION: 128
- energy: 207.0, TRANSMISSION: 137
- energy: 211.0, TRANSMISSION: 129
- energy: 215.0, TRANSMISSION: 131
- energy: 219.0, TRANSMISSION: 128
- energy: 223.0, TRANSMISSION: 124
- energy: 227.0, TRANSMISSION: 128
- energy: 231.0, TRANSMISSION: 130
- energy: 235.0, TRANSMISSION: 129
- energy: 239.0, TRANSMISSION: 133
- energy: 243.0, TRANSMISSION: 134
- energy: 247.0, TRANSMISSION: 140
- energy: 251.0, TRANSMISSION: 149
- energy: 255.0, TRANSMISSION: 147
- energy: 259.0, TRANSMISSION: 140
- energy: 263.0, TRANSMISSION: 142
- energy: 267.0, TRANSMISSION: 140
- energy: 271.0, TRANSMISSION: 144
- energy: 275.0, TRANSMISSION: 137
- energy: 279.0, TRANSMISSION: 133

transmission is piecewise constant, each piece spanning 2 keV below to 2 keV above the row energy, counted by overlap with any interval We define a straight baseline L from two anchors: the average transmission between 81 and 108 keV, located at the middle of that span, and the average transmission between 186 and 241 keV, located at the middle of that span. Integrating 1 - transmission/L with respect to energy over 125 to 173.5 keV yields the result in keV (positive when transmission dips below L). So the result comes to 8.2 keV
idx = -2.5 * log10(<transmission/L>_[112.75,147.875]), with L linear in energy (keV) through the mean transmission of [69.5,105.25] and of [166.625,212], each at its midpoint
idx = 0.330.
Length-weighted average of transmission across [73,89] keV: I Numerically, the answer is 132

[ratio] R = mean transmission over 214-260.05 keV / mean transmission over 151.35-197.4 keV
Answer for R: 1.1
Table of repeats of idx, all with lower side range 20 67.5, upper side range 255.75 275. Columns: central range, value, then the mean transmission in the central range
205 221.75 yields 0.08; 131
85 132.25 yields 0.21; 115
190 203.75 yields 0.12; 127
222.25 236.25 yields 0.11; 128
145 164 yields 0.14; 124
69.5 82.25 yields 0.06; 133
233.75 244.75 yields 0.07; 132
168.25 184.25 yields 0.16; 122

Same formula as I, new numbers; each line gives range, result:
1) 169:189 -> 120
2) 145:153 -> 114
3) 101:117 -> 126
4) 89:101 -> 125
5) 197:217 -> 131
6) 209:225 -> 128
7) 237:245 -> 134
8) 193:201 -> 130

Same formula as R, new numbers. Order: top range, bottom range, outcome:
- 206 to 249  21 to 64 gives 0.94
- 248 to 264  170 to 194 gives 1.21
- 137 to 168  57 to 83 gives 0.87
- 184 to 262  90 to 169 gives 1.18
